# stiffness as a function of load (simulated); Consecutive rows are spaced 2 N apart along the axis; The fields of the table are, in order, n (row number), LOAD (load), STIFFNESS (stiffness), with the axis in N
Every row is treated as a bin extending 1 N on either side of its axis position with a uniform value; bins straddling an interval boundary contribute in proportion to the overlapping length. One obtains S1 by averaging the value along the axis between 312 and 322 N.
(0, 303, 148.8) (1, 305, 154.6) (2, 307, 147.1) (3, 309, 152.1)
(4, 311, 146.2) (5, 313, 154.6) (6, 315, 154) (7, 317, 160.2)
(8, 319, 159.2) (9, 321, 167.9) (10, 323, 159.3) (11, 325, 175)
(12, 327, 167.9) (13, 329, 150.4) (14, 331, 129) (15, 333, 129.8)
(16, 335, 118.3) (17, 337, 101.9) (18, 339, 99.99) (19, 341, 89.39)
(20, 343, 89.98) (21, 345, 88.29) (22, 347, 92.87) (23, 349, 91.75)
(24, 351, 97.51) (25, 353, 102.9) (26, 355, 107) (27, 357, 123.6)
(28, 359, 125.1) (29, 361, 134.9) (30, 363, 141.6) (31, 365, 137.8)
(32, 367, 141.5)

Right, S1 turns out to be 159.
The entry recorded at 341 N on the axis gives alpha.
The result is 89.39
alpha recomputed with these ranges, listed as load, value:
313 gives 154.6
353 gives 102.9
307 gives 147.1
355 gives 107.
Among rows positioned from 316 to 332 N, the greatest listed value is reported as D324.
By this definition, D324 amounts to 175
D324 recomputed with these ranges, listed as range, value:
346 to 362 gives 134.9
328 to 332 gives 150.4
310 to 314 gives 154.6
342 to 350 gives 92.87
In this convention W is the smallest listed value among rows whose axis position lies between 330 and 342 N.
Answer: 89.39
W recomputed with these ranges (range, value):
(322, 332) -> 129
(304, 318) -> 146.2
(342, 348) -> 88.29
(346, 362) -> 91.75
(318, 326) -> 159.2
